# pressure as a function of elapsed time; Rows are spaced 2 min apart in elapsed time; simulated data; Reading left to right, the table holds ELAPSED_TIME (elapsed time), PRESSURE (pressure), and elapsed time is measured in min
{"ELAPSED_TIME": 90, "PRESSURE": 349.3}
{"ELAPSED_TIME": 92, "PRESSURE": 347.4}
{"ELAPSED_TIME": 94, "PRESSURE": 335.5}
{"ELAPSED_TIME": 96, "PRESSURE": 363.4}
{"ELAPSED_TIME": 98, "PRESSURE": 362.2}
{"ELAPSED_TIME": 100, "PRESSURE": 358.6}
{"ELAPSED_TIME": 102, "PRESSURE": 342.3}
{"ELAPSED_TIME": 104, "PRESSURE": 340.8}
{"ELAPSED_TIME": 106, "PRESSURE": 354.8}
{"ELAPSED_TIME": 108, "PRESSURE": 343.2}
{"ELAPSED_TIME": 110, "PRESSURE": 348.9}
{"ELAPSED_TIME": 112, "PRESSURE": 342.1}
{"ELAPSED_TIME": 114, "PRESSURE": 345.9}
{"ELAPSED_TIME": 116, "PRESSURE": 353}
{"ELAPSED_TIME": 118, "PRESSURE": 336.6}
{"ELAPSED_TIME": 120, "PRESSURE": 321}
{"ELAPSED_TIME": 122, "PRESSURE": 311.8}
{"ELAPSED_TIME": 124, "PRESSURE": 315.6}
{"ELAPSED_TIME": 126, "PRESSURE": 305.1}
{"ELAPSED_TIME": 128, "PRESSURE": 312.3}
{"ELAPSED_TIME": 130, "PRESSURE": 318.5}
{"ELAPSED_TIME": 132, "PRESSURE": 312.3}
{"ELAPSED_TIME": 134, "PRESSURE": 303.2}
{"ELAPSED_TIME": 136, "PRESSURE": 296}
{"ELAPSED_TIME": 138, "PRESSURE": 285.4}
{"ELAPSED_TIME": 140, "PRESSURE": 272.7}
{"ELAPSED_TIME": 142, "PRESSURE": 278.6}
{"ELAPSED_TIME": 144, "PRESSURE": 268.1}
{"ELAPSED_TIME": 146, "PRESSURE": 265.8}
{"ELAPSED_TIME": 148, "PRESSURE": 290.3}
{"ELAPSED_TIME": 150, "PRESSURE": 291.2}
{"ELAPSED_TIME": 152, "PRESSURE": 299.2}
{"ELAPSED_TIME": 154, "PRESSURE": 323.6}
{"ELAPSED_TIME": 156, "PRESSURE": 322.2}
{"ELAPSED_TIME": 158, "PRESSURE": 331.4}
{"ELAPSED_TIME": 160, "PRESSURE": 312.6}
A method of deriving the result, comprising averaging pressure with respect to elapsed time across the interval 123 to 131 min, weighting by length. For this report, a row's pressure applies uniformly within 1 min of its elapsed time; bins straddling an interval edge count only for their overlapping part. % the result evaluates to 313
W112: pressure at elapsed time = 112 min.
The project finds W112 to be 342.1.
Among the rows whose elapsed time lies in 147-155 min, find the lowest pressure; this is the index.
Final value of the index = 290.3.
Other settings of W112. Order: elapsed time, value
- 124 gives 315.6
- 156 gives 322.2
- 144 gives 268.1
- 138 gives 285.4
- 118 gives 336.6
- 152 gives 299.2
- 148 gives 290.3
